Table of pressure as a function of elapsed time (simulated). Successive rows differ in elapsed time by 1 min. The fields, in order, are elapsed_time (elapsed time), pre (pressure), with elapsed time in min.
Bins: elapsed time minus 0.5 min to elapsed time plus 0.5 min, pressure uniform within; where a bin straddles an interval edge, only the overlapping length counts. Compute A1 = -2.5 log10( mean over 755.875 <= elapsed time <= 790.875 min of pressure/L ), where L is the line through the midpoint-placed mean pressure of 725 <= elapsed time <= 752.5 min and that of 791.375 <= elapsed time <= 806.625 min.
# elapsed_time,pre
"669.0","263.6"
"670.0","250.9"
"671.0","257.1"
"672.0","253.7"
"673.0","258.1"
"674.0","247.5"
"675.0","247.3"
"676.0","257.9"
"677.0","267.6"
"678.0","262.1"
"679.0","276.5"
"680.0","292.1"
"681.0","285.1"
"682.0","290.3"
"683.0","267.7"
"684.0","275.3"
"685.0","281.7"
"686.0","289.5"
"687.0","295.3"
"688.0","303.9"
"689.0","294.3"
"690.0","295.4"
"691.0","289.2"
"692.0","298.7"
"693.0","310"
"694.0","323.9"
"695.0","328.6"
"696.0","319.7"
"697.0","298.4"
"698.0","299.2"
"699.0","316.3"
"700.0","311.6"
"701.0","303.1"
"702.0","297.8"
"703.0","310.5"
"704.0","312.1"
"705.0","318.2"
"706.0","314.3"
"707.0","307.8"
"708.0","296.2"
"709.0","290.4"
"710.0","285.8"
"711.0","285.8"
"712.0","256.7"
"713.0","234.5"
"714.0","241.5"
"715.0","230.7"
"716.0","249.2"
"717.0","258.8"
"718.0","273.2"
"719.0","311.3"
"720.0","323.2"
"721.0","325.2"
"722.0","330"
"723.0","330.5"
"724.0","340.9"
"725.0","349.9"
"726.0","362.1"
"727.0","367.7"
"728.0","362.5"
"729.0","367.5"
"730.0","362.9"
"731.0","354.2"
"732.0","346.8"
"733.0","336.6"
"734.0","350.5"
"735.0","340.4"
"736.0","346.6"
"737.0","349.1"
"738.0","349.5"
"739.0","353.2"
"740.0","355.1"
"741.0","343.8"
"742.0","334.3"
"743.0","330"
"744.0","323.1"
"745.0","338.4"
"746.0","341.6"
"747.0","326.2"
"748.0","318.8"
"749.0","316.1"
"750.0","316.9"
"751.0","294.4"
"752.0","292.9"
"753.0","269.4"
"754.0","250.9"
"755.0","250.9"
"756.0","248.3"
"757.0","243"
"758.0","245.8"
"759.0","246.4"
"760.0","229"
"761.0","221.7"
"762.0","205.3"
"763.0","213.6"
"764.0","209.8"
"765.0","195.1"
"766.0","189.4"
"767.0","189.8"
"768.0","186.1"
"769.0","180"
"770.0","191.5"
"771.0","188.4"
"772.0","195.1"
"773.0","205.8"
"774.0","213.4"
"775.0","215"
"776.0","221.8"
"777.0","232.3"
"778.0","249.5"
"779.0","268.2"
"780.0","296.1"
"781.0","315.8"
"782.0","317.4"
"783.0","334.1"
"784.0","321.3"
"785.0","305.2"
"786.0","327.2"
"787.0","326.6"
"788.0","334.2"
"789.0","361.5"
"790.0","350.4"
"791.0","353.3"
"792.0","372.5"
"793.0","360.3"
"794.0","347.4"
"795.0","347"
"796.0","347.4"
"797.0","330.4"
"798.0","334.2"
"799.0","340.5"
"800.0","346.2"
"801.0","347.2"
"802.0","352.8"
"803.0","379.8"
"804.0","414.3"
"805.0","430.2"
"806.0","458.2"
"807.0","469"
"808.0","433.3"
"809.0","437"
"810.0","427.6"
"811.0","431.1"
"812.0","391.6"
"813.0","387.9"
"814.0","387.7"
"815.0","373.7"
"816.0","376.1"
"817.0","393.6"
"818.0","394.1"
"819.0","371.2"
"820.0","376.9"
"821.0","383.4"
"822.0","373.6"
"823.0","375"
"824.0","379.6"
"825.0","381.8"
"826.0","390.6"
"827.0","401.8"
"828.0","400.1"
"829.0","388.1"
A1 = 0.379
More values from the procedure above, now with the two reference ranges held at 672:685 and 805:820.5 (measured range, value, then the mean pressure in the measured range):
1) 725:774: 0.183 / 286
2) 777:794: 0.179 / 323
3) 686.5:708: -0.068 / 307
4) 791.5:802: 0.129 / 348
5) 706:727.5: 0.039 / 298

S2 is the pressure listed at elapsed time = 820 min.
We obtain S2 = 376.9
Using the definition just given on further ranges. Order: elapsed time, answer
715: 230.7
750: 316.9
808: 433.3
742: 334.3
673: 258.1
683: 267.7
